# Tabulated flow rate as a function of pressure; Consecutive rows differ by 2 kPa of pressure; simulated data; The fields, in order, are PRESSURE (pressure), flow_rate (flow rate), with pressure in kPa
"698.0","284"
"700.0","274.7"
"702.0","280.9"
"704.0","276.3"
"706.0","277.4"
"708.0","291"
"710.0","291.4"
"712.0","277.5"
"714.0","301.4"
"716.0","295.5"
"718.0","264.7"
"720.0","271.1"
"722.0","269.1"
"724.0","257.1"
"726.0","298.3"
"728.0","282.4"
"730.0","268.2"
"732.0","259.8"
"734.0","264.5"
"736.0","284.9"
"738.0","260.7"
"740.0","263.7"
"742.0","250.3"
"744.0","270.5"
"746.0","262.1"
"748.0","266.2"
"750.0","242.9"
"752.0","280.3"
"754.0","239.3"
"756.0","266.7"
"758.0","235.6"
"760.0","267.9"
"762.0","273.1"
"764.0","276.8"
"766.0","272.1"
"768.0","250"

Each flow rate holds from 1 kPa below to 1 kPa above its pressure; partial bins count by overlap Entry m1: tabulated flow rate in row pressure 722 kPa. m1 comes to 269.1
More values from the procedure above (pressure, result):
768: 250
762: 273.1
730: 268.2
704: 276.3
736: 284.9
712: 277.5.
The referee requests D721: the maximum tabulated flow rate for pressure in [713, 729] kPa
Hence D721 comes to 301.4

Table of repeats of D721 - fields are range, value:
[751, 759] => 280.3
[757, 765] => 276.8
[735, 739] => 284.9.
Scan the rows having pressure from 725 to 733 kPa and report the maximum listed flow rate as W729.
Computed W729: 298.3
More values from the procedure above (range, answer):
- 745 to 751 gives 266.2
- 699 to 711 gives 291.4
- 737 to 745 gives 270.5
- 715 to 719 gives 295.5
